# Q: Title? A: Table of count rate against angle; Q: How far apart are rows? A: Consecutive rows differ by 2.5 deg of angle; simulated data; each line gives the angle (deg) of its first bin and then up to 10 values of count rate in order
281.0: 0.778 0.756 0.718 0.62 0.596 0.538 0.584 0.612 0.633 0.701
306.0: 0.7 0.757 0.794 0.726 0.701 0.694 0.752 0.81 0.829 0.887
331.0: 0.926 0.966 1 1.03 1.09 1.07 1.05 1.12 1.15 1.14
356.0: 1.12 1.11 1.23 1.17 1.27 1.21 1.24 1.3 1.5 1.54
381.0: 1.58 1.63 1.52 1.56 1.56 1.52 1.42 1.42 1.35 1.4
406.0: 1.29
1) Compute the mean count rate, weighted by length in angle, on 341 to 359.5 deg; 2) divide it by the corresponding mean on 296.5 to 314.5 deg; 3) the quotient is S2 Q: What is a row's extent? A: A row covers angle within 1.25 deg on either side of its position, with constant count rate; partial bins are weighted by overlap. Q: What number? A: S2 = 1.6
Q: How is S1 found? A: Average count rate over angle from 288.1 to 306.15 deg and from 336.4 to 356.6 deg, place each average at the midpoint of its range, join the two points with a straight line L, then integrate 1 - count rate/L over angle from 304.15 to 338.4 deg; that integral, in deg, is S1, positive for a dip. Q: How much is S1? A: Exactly 1.34 deg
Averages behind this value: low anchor 0.618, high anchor 1.09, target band 0.816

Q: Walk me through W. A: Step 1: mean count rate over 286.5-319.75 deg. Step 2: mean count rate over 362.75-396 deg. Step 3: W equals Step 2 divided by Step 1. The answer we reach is 2.15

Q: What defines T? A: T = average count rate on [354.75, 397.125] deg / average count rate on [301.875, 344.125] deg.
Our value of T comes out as 1.6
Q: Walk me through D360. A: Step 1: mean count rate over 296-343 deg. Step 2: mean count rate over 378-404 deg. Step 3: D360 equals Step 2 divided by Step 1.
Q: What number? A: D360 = 1.85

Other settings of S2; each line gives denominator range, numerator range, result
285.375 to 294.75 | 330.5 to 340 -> 1.62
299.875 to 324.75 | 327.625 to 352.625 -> 1.42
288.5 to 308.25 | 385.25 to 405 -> 2.33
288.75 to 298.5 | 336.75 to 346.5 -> 1.82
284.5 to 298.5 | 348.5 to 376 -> 1.96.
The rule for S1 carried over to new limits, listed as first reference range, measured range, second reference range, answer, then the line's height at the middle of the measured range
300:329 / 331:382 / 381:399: -0.3 deg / 1.18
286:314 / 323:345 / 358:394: 0.7 deg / 0.991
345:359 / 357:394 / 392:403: -3.2 deg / 1.28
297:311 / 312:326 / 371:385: 1.7 deg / 0.851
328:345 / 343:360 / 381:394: 0.8 deg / 1.17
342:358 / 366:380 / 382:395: 0.2 deg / 1.38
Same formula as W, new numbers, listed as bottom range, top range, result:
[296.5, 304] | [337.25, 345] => 1.67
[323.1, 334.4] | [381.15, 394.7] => 1.76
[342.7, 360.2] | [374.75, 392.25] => 1.40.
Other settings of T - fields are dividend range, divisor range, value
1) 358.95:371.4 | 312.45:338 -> 1.45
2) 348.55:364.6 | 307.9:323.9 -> 1.55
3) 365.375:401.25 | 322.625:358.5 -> 1.42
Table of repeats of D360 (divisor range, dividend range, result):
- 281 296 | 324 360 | 1.58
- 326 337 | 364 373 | 1.33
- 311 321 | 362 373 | 1.70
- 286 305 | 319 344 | 1.49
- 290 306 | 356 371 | 1.93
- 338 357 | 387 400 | 1.36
